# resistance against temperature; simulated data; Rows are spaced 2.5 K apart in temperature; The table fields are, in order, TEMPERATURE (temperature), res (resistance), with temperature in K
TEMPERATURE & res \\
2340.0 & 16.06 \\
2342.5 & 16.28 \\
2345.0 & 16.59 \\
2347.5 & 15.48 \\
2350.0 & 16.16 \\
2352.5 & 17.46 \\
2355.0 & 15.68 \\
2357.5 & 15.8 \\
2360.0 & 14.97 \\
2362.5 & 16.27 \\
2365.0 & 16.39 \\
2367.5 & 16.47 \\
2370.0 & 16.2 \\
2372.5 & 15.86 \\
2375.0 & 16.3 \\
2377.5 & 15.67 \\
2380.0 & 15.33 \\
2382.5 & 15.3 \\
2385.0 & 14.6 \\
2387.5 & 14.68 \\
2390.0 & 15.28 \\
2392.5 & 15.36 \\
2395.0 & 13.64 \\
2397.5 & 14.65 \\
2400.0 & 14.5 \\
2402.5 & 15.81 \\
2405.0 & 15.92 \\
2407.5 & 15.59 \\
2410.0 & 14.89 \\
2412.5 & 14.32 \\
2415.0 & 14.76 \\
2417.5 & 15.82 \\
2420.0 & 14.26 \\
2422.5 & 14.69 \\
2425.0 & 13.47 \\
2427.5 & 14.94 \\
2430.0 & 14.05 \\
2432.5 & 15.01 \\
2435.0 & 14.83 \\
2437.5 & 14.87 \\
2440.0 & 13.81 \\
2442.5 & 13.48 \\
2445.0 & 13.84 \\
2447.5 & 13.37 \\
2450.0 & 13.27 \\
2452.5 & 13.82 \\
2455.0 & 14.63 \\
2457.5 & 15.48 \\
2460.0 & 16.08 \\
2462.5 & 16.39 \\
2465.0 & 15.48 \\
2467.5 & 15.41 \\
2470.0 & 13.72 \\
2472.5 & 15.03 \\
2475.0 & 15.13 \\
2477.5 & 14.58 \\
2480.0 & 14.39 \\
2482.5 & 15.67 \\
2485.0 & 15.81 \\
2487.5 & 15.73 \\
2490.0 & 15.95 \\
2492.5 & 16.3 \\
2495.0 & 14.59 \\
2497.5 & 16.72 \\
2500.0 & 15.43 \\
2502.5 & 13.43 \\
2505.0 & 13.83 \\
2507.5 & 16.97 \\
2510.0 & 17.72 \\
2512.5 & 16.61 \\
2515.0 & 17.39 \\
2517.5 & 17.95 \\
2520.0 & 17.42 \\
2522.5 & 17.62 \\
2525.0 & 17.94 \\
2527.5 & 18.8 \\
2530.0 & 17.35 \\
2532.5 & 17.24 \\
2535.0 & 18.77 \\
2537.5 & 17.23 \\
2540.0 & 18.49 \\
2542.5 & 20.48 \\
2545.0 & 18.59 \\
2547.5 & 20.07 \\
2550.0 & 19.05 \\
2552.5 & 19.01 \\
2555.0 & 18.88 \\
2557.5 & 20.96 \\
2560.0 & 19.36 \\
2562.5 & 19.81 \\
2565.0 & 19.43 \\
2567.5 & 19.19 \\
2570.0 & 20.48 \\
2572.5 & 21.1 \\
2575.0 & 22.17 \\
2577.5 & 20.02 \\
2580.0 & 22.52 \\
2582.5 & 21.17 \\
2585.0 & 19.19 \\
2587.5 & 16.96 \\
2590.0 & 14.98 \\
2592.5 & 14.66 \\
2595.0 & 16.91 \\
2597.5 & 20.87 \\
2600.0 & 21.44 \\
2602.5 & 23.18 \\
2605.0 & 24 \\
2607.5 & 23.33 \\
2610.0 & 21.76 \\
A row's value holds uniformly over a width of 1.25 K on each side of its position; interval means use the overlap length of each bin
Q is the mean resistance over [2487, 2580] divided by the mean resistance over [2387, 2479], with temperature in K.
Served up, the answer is 1.23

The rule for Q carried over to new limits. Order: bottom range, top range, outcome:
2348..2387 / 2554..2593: 1.23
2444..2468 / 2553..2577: 1.36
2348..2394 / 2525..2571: 1.21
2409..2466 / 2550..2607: 1.36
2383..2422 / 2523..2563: 1.26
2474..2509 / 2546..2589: 1.30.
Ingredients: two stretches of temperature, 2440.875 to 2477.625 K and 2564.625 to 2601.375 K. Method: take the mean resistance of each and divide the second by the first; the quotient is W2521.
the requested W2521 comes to 1.33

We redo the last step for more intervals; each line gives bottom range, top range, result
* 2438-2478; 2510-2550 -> 1.24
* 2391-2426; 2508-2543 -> 1.20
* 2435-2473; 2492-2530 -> 1.14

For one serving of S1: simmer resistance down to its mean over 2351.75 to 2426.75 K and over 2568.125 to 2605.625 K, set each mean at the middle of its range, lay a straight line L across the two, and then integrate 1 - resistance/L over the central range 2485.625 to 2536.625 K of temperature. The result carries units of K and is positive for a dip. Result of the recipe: 4.1 K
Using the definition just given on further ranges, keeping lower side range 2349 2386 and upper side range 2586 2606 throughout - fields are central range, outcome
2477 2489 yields 1.5 K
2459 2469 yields 0.8 K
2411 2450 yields 5.7 K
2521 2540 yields 0.3 K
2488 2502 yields 1.6 K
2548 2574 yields -1.6 K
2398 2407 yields 0.6 K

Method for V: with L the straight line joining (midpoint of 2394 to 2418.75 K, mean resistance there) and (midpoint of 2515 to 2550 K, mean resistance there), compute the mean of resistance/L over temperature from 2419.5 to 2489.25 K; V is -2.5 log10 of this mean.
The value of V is 0.109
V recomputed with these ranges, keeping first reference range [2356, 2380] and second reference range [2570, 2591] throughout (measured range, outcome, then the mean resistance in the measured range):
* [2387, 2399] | 0.12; 14.7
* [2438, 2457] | 0.25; 13.9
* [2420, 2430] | 0.19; 14.3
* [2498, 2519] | 0.15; 16.2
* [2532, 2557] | 0.02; 18.9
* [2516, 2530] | 0.05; 17.9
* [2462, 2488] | 0.18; 15.2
